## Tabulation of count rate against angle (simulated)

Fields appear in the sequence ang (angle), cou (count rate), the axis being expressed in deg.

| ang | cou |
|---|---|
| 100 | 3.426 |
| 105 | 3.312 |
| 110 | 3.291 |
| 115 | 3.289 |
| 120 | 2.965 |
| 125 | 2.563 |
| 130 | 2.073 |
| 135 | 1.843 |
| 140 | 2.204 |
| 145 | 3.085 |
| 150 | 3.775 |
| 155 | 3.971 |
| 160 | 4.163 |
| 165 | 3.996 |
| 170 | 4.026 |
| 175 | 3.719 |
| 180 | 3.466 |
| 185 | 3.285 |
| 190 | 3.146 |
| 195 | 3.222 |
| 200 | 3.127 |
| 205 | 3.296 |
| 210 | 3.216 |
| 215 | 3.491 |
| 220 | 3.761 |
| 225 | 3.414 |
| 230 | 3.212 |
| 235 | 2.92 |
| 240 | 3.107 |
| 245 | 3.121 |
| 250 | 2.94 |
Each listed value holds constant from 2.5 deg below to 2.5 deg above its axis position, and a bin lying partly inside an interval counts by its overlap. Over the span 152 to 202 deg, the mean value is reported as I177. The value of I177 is 3.62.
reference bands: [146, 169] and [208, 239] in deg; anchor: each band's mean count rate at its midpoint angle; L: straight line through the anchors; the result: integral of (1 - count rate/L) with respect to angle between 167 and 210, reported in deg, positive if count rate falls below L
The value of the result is 2.83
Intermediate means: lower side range 3.92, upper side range 3.33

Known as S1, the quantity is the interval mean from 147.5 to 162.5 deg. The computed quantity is 3.97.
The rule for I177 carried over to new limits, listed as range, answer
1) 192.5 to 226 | 3.36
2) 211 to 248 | 3.28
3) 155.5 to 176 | 3.99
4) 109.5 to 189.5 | 3.23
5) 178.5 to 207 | 3.25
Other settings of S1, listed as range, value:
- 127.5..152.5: 2.6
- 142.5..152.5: 3.43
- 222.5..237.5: 3.18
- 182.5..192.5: 3.22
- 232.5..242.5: 3.01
